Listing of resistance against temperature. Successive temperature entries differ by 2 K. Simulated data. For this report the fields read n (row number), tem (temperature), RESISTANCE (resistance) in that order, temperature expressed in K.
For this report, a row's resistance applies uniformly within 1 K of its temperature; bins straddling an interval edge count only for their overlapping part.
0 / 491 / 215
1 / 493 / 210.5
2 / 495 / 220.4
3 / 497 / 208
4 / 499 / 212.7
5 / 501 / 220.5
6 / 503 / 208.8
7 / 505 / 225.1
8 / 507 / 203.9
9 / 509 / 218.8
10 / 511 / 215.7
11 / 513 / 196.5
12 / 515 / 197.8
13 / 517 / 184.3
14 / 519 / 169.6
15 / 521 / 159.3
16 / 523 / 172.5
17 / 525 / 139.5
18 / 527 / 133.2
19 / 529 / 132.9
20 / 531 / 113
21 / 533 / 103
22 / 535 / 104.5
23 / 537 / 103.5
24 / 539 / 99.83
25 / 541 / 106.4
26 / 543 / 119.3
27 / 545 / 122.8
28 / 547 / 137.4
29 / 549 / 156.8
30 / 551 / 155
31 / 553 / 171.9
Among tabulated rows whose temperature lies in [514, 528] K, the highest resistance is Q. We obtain 197.8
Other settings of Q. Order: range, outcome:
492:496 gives 220.4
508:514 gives 218.8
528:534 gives 132.9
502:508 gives 225.1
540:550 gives 156.8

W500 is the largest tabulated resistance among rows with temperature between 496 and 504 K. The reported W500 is 220.5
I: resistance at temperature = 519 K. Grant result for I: 169.6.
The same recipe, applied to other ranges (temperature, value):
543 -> 119.3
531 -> 113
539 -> 99.83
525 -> 139.5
